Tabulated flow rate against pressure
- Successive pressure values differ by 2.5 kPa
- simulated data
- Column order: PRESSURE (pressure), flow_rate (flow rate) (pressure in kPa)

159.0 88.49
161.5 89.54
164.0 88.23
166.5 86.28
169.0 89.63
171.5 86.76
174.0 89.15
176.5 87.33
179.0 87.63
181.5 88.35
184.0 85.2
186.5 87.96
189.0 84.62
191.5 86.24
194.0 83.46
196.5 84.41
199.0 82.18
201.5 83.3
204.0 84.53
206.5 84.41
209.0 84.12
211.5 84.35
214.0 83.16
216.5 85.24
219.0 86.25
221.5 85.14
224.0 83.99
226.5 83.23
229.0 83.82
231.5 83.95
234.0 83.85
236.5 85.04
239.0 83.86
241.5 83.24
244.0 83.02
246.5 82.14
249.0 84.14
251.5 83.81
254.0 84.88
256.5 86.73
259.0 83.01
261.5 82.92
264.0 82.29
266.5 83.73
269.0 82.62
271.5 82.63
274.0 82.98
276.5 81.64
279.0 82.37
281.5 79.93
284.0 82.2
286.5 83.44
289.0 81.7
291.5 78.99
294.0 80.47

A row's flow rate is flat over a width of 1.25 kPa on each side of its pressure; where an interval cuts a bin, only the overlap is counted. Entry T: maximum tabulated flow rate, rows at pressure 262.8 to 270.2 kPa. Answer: 83.73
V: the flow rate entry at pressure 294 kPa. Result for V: 80.47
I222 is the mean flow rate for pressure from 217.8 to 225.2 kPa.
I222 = 85.1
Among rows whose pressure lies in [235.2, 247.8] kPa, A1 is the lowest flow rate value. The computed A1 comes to 82.14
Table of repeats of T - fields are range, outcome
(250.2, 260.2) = 86.73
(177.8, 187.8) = 88.35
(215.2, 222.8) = 86.25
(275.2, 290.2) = 83.44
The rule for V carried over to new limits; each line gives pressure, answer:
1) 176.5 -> 87.33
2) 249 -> 84.14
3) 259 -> 83.01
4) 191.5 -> 86.24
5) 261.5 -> 82.92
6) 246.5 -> 82.14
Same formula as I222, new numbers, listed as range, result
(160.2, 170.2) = 88.4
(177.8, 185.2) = 87.1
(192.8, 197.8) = 83.9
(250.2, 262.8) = 84.3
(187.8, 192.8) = 85.4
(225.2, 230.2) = 83.5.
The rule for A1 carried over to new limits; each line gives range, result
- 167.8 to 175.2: 86.76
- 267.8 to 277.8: 81.64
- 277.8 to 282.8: 79.93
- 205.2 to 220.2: 83.16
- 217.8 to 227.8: 83.23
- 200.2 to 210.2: 83.3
